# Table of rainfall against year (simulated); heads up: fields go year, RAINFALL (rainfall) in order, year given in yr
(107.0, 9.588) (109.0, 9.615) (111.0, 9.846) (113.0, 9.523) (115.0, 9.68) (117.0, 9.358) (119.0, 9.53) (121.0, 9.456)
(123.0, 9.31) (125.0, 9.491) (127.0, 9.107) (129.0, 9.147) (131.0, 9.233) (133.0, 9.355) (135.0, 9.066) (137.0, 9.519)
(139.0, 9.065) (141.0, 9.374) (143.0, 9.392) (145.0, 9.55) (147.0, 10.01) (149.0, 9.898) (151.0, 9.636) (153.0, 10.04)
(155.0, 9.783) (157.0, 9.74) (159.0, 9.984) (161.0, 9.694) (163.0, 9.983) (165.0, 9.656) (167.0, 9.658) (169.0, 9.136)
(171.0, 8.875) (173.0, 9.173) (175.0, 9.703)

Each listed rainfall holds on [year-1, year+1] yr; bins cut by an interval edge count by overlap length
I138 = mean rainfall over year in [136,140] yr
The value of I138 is 9.29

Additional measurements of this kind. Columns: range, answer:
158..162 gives 9.84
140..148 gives 9.58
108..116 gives 9.67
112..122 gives 9.51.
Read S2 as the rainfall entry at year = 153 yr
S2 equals 10.04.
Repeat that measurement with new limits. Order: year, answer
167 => 9.658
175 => 9.703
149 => 9.898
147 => 10.01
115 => 9.68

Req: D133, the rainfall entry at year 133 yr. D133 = 9.355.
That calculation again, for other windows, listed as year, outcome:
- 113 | 9.523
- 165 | 9.656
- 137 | 9.519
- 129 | 9.147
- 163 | 9.983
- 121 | 9.456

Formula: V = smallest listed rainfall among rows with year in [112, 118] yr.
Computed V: 9.358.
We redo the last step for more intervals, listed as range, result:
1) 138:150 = 9.065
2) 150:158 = 9.636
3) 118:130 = 9.107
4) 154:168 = 9.656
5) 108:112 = 9.615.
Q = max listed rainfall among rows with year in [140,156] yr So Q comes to 10.04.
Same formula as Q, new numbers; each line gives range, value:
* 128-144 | 9.519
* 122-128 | 9.491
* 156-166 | 9.984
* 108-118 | 9.846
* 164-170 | 9.658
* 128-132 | 9.233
